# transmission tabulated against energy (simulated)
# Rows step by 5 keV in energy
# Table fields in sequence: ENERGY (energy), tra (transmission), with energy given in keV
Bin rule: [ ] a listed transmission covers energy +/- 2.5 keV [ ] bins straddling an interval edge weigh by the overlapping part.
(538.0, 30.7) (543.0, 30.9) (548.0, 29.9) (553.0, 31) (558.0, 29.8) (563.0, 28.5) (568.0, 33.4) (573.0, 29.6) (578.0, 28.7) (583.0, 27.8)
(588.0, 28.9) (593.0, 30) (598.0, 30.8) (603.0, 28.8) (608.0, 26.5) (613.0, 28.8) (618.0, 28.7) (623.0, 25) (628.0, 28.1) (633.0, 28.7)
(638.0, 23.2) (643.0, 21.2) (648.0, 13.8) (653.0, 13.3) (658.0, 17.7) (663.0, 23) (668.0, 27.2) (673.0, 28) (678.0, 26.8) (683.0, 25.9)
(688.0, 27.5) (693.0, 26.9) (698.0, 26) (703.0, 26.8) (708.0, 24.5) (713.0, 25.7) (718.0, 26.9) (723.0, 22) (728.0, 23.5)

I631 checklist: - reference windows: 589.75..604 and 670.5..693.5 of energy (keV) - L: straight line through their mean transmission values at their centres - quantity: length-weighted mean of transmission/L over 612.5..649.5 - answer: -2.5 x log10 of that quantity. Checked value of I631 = 0.165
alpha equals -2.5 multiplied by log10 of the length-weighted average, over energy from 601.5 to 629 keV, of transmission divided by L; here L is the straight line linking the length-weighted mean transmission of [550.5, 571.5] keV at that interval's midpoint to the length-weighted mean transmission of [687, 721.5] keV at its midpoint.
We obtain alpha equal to 0.05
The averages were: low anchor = 30.6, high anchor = 26.2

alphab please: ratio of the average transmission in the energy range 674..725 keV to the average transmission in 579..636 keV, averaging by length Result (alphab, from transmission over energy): 0.92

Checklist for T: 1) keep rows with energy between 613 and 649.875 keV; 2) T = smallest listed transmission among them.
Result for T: 13.8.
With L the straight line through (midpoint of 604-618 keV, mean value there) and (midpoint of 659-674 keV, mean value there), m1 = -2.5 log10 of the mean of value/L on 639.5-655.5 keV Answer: 0.49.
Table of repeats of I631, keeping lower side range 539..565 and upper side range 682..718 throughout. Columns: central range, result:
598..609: 0.01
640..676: 0.30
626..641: 0.06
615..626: 0.05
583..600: -0.02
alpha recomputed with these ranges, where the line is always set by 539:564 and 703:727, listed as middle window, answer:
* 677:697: -0.04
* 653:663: 0.43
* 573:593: 0.01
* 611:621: -0.02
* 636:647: 0.28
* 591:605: -0.05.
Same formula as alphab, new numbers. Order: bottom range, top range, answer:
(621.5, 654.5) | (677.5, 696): 1.21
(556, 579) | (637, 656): 0.58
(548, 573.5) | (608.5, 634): 0.91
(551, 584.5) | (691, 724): 0.86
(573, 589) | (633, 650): 0.73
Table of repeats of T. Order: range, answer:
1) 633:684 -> 13.3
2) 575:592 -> 27.8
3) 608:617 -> 26.5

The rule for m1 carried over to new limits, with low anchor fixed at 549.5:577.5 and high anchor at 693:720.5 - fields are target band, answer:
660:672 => 0.09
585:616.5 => 0.01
